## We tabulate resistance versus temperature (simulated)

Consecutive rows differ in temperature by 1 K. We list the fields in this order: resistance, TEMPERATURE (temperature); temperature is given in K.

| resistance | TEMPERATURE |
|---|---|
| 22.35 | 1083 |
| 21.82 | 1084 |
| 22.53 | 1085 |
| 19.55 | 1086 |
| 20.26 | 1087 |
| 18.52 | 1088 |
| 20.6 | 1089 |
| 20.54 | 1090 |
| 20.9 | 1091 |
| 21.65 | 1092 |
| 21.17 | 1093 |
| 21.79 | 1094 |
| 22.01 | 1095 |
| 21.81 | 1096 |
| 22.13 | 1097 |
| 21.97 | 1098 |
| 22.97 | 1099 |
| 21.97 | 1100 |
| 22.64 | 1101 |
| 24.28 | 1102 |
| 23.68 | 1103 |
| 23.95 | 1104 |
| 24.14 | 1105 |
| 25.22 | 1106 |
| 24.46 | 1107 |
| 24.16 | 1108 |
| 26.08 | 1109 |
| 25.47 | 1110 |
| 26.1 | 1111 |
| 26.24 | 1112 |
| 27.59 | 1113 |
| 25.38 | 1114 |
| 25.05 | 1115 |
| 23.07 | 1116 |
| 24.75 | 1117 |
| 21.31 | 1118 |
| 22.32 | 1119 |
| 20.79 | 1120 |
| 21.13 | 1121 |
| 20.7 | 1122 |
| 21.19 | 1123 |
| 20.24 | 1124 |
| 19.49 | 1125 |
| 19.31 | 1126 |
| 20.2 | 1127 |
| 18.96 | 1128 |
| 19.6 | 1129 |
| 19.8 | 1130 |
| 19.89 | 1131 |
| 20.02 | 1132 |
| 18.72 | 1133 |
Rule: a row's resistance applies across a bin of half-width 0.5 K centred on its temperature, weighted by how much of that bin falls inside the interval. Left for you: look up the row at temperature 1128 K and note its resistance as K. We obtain 18.96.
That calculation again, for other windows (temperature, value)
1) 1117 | 24.75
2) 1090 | 20.54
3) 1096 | 21.81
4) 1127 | 20.2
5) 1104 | 23.95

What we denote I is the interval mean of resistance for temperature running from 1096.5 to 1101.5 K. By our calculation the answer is 22.3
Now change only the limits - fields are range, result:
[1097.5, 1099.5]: 22.5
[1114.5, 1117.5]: 24.3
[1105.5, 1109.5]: 25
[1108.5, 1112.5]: 26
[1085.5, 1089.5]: 19.7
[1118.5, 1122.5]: 21.2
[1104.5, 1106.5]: 24.7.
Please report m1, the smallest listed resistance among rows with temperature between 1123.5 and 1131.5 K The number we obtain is 18.96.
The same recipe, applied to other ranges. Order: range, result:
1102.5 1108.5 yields 23.68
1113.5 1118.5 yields 21.31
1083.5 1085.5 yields 21.82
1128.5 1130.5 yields 19.6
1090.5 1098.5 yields 20.9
